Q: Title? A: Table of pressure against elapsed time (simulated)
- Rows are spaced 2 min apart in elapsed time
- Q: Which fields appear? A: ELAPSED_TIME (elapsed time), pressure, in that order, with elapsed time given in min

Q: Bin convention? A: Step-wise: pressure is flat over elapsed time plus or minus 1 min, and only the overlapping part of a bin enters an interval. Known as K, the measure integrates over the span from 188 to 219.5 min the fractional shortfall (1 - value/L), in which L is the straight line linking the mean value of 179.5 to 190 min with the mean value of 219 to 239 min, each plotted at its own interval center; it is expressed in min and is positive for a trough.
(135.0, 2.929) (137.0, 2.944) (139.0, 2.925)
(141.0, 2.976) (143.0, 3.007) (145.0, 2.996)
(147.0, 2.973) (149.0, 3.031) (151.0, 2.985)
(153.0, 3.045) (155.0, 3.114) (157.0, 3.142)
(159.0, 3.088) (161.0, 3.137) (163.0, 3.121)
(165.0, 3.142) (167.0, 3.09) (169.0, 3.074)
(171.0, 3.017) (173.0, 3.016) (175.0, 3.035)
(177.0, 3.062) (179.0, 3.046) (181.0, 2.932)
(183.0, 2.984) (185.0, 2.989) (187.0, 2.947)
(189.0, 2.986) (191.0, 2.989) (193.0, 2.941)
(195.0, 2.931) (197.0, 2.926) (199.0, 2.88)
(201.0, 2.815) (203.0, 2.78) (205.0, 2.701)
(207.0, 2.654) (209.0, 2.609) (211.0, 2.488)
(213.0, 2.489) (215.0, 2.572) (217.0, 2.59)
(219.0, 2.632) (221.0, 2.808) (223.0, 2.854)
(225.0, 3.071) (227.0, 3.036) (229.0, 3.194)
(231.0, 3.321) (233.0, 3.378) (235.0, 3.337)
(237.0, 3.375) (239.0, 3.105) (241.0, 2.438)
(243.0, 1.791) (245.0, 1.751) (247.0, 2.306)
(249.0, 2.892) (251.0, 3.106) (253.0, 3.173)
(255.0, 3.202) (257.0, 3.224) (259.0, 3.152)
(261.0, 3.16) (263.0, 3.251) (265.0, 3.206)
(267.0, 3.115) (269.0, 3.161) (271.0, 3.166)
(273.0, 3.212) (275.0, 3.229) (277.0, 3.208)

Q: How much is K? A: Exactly 2.9 min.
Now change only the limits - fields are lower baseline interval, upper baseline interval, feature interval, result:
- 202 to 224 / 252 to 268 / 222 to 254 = 0.5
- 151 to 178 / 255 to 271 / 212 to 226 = 1.9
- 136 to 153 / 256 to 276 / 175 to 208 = 1.6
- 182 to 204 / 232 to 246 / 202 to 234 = 0.0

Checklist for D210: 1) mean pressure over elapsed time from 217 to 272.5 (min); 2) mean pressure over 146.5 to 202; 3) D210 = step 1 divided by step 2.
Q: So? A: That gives 1.0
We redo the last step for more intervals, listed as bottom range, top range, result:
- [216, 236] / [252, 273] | 1.05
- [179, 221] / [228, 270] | 1.07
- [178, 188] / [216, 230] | 0.97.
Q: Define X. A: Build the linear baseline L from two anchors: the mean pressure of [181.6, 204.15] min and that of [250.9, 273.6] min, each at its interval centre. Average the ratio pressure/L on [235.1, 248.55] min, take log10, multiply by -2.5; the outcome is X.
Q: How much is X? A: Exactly 0.22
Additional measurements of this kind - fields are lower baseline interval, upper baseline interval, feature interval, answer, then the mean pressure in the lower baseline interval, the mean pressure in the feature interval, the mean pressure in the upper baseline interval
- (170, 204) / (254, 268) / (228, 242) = -0.02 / 2.96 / 3.16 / 3.19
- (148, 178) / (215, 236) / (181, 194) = 0.03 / 3.07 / 2.97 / 3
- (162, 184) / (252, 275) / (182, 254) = 0.10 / 3.05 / 2.83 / 3.19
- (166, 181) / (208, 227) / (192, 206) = 0.00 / 3.04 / 2.85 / 2.7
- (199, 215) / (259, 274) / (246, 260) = 0.02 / 2.66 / 3.01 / 3.18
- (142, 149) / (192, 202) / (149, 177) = -0.04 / 3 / 3.08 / 2.9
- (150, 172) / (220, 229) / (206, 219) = 0.16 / 3.09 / 2.57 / 2.97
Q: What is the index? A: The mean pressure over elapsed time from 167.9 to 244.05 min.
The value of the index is 2.89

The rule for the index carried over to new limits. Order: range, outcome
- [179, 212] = 2.85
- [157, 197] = 3.03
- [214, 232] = 2.9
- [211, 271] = 2.92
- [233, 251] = 2.69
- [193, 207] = 2.83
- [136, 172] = 3.04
